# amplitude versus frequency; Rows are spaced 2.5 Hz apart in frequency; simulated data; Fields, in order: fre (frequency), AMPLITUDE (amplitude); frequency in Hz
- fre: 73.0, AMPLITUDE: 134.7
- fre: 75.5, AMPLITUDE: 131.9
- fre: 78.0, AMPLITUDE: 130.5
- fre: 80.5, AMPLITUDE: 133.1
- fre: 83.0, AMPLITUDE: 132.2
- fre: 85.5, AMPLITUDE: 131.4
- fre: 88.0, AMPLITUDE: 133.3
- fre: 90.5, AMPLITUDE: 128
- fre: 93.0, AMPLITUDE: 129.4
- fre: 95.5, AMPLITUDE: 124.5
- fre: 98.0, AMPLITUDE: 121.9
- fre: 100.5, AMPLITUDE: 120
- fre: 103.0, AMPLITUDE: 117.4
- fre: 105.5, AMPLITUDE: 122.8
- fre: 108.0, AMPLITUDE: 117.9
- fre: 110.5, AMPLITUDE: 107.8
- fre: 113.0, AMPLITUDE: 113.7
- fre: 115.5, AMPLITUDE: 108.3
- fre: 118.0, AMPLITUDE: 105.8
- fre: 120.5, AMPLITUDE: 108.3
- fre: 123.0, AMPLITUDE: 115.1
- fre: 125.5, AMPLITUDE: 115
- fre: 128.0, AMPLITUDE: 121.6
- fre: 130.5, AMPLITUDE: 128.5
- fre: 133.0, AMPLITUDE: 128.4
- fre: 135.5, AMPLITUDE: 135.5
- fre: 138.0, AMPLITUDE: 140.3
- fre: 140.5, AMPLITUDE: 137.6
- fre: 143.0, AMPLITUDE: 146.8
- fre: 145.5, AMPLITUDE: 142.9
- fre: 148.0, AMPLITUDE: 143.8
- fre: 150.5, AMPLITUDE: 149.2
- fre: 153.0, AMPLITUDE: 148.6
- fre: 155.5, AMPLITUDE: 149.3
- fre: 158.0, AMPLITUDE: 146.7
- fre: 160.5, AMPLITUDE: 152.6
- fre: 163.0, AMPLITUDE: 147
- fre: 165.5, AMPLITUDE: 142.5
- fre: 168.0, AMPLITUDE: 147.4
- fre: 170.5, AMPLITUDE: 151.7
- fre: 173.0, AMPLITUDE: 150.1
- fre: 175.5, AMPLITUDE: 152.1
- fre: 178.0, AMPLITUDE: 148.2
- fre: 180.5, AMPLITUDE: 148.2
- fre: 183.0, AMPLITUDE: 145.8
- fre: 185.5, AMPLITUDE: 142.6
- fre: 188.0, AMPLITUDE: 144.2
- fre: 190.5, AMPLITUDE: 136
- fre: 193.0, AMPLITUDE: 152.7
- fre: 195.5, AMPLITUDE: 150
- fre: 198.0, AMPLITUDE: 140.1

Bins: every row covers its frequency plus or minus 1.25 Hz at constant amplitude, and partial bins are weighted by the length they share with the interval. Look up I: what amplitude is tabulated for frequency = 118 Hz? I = 105.8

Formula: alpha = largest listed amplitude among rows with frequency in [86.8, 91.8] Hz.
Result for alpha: 133.3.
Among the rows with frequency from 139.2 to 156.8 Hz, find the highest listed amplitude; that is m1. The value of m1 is 149.3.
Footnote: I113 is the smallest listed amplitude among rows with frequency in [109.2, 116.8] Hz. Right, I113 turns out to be 107.8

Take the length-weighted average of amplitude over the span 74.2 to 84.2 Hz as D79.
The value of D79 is 132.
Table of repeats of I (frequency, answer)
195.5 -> 150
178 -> 148.2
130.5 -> 128.5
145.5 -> 142.9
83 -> 132.2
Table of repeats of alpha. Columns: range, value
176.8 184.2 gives 148.2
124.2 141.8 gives 140.3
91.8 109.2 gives 129.4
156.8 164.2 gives 152.6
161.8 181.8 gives 152.1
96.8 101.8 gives 121.9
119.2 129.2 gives 121.6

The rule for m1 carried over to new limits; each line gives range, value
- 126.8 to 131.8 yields 128.5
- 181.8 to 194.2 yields 152.7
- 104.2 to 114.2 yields 122.8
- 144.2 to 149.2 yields 143.8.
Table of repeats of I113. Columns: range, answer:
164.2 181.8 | 142.5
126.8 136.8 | 121.6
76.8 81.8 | 130.5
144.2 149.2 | 142.9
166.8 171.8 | 147.4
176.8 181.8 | 148.2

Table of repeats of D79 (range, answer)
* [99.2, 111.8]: 117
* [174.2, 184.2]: 149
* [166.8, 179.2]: 150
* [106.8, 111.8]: 113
